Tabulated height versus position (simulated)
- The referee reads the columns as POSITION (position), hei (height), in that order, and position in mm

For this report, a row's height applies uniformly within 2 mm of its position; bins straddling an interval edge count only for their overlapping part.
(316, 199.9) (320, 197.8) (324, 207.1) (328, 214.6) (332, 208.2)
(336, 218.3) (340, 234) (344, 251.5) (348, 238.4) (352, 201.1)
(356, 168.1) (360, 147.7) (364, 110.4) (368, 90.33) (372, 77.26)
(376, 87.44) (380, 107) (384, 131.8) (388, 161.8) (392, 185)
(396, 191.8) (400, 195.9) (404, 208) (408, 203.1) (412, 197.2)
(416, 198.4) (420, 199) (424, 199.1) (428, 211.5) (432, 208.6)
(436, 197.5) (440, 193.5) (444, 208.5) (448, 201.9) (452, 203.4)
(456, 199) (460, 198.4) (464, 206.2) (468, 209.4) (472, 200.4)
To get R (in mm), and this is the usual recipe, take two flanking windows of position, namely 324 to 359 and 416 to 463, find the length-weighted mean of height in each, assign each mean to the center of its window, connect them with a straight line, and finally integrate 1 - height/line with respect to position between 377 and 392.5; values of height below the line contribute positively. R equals 5.18 mm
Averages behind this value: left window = 214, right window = 202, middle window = 139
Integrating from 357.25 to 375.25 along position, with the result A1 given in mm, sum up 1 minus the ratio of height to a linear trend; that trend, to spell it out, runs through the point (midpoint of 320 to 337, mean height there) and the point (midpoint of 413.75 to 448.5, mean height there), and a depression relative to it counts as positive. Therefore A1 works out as 8.6 mm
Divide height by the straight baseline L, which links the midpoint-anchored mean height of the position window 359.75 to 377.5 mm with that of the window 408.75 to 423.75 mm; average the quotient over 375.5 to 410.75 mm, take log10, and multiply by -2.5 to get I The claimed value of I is -0.11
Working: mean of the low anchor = 98.6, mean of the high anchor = 199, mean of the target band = 167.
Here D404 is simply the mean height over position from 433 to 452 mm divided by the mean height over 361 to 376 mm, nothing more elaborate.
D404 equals 2.1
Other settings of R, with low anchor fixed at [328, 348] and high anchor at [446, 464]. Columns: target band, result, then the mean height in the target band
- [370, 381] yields 6.53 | 89.1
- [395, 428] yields 1.72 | 200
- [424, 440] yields 0.23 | 203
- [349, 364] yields 3.71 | 168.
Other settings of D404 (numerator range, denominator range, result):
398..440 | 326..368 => 1.04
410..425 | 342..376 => 1.27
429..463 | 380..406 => 1.16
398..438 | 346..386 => 1.48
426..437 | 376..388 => 1.71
